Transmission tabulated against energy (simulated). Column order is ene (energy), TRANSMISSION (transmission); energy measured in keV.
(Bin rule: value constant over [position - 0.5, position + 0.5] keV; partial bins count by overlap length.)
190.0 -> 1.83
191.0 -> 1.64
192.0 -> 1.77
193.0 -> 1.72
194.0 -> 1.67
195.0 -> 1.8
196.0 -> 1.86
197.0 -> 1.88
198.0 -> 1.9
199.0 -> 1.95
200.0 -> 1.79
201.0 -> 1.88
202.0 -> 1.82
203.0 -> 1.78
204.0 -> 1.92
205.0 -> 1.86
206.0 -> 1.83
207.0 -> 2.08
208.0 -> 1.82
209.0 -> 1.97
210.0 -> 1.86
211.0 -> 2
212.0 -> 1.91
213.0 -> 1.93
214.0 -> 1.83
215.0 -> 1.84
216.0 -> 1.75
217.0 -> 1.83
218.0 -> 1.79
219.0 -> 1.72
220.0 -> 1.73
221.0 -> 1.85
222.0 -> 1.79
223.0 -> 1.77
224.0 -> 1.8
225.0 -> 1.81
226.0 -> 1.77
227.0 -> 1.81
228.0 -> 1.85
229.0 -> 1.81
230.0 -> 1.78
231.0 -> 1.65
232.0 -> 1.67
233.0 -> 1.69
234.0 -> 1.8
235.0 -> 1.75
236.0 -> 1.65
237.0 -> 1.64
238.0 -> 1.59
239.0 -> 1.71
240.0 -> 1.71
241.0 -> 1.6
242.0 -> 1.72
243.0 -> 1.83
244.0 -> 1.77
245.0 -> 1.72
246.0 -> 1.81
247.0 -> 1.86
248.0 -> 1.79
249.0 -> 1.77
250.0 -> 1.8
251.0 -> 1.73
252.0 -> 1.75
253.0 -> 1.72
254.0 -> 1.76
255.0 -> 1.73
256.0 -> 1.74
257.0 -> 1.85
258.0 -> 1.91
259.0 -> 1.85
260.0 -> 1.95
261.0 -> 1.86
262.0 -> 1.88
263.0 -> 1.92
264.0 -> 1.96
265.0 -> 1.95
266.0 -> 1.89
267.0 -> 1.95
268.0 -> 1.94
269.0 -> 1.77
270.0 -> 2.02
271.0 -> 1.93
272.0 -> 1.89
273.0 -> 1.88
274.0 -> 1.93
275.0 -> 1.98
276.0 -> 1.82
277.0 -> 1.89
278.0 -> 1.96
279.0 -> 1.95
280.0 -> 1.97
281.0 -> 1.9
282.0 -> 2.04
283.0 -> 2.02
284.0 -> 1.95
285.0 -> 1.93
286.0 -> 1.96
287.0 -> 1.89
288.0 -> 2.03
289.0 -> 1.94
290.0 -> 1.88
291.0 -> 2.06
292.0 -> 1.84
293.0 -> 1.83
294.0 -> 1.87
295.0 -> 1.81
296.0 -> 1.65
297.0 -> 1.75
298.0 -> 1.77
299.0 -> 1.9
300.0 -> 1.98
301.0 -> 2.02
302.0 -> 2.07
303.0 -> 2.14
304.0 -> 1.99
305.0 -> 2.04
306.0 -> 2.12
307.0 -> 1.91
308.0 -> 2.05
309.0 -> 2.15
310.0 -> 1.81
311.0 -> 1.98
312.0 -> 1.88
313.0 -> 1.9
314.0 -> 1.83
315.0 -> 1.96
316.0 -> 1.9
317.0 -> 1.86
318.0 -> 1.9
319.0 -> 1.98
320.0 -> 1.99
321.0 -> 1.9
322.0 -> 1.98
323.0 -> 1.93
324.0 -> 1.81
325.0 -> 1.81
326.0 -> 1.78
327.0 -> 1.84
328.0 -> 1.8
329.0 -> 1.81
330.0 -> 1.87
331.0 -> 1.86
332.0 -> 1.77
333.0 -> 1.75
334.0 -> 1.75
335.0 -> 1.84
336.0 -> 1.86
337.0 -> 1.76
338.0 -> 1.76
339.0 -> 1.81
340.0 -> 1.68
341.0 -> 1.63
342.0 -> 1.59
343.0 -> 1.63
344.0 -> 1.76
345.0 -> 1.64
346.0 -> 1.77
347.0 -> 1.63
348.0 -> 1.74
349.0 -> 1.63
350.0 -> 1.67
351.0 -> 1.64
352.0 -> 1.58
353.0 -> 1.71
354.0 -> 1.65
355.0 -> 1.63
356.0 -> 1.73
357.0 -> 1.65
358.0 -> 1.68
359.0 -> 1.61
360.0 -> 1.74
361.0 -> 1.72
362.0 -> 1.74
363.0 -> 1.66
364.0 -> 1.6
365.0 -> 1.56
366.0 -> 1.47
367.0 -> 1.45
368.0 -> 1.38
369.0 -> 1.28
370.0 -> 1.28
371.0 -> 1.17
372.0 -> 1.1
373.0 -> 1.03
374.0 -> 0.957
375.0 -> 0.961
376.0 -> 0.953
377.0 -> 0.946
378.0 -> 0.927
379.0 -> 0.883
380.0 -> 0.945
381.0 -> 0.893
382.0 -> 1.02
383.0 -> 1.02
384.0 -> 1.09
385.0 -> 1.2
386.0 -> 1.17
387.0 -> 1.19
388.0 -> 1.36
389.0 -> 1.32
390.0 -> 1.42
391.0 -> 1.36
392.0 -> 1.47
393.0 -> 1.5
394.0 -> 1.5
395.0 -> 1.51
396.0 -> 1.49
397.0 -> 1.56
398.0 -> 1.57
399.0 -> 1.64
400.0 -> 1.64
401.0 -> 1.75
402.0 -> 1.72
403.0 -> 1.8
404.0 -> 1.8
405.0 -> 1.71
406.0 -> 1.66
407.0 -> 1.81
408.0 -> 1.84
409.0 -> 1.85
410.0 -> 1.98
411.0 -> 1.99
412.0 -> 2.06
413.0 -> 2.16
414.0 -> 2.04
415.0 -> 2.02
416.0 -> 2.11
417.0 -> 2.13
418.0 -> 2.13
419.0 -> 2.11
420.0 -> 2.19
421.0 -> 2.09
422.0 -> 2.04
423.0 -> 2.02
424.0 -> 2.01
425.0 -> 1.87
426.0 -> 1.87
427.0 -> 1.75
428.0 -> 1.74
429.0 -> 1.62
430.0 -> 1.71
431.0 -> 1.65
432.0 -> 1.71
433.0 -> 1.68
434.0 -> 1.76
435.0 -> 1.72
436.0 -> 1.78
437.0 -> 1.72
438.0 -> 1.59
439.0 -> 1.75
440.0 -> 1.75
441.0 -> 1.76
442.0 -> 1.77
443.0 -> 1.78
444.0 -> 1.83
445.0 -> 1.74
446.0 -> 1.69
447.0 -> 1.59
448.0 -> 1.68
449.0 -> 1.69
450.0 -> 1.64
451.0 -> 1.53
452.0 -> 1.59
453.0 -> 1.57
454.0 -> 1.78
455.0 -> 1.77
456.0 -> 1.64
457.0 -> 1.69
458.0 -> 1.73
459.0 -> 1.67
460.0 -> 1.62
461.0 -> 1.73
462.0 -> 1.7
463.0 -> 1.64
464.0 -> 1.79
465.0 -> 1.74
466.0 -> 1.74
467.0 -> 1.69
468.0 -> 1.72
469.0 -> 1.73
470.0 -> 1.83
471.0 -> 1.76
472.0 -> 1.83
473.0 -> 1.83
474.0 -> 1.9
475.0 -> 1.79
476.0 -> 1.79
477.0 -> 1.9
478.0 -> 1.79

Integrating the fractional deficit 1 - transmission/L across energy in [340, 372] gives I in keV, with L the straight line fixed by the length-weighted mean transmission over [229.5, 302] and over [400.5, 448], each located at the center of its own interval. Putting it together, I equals 4.4 keV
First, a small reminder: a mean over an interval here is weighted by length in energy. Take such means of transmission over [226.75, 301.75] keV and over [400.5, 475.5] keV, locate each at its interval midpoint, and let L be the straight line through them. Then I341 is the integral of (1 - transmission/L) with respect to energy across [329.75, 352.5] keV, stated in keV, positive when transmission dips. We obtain 1.3 keV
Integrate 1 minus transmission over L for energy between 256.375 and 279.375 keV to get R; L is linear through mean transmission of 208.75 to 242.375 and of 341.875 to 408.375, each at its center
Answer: -3.06 keV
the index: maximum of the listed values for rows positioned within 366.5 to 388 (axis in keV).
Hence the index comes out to 1.45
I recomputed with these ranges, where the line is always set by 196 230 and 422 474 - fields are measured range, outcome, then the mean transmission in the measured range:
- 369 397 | 9.2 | 1.18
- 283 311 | -2.1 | 1.94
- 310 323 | -0.9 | 1.92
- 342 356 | 0.9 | 1.67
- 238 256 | 0.8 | 1.75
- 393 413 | 0.2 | 1.74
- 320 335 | -0.4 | 1.84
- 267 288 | -1.4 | 1.93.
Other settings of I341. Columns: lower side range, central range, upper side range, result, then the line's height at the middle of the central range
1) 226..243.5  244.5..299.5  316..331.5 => -2.7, 1.79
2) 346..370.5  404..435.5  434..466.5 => -4.4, 1.67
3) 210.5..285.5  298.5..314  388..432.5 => -1.5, 1.81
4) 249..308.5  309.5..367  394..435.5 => 3.6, 1.88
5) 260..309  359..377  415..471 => 4.9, 1.85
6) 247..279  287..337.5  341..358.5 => -4.2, 1.75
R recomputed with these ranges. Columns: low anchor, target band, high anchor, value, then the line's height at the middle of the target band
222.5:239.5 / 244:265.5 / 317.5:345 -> -0.84 keV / 1.75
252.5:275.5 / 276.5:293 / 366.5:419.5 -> -1.17 keV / 1.82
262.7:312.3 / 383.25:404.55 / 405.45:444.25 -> 4.66 keV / 1.89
